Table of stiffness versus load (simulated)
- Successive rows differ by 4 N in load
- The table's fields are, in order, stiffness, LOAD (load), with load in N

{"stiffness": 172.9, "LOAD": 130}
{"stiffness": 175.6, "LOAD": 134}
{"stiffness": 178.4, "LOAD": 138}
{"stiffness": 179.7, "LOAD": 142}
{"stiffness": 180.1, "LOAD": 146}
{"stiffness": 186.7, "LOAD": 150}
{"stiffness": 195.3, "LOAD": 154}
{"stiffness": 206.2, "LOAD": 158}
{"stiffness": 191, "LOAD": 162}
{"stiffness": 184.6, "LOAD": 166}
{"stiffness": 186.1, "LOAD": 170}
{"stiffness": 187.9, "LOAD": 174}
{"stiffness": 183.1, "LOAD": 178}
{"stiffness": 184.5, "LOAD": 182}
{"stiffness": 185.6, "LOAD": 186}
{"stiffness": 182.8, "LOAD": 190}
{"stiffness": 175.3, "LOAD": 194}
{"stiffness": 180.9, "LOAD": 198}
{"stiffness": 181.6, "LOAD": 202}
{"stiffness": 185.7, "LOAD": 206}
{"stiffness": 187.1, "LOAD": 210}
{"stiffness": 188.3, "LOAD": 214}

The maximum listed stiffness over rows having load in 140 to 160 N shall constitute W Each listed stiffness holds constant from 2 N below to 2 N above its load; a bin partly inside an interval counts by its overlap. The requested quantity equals 206.2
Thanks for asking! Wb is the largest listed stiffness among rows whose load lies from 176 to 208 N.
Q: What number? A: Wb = 185.7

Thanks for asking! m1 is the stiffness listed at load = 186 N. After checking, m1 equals 185.6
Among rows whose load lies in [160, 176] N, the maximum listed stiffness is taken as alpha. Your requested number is 191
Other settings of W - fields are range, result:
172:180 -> 187.9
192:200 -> 180.9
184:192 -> 185.6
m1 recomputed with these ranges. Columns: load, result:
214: 188.3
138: 178.4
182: 184.5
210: 187.1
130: 172.9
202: 181.6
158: 206.2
